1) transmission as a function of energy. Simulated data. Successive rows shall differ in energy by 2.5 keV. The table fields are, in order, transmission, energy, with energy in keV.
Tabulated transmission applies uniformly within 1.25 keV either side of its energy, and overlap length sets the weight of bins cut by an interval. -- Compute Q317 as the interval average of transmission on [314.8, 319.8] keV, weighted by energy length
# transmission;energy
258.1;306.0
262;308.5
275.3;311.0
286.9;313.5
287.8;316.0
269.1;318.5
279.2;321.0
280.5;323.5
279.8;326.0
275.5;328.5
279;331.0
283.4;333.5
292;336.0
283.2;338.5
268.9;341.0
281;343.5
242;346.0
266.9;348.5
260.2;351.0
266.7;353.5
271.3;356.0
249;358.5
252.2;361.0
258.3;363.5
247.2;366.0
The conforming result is 278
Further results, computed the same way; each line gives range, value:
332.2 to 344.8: 282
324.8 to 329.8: 278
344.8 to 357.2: 261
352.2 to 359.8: 262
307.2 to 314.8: 275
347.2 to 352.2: 263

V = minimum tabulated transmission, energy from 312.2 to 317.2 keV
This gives 286.9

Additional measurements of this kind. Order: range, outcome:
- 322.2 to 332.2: 275.5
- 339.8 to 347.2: 242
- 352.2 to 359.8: 249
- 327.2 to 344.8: 268.9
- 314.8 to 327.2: 269.1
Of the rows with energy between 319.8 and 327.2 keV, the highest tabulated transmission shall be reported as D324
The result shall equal 280.5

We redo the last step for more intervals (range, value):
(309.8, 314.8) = 286.9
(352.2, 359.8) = 271.3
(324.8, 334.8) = 283.4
